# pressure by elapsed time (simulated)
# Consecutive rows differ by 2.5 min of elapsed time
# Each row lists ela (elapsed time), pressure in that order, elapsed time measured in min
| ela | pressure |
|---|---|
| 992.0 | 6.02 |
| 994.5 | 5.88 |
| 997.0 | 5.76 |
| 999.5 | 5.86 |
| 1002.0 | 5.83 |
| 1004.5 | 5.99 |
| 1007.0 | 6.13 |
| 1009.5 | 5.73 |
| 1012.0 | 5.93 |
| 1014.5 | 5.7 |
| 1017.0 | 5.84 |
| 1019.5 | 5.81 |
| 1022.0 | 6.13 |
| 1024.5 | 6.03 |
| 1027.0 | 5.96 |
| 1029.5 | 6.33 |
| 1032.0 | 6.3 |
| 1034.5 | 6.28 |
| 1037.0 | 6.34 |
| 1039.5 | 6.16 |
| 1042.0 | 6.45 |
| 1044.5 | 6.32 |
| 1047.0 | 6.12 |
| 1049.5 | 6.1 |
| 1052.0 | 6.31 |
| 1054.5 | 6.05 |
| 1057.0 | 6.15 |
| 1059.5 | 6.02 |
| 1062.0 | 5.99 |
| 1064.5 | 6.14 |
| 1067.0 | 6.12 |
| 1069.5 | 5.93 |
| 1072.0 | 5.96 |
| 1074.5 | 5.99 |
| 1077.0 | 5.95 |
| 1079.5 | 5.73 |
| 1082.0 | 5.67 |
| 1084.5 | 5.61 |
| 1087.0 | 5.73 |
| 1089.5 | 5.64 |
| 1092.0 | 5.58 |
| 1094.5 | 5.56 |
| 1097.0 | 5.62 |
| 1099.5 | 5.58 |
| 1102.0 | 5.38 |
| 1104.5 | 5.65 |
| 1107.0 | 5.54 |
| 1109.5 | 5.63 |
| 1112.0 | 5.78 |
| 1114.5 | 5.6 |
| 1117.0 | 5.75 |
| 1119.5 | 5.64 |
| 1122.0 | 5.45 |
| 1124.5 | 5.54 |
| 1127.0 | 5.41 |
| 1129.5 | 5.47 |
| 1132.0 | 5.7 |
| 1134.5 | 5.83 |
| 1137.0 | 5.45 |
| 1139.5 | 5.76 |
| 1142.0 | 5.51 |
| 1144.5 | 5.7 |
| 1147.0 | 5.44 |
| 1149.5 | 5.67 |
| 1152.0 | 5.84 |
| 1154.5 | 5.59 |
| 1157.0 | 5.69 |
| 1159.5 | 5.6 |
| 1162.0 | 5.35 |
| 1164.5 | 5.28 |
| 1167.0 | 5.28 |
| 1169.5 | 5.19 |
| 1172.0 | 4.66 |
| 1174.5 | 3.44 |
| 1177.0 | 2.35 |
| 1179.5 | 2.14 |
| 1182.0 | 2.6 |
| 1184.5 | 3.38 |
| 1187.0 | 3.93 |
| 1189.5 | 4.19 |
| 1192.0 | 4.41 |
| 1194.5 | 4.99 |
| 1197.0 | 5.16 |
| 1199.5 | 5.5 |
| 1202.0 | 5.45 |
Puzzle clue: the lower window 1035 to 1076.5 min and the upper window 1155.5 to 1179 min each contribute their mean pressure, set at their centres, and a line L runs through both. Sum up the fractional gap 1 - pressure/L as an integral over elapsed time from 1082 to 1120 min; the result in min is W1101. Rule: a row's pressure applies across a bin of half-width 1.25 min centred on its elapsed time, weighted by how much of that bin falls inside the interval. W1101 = -0.54 min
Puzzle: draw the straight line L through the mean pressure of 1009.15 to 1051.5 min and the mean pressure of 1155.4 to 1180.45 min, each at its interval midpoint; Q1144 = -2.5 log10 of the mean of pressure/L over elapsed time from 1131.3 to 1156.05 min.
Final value -0.17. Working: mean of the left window 6.1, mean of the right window 4.54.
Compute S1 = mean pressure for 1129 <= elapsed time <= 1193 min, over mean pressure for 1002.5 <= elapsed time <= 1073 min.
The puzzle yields 0.79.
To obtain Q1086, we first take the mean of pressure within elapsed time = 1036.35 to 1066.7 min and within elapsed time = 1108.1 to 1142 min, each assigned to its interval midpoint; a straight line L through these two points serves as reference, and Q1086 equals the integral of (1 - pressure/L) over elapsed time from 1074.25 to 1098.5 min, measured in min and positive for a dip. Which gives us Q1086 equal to 0.9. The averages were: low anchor 6.17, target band 5.7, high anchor 5.61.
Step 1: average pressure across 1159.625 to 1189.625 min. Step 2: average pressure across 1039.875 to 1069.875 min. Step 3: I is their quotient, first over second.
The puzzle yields 0.7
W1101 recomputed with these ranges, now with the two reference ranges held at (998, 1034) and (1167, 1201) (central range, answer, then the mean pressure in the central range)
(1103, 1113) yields -1.5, 5.64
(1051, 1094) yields -4.7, 5.91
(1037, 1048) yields -1.2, 6.27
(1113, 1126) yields -2.2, 5.6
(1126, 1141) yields -3.2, 5.6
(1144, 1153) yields -2.4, 5.65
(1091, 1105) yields -1.4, 5.56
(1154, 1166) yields -3.2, 5.49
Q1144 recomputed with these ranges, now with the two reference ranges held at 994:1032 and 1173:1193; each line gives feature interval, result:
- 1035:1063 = -0.151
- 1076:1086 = -0.173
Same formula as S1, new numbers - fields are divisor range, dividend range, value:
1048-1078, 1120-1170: 0.91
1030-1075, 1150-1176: 0.84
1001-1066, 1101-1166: 0.92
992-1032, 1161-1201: 0.71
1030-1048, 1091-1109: 0.88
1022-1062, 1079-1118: 0.91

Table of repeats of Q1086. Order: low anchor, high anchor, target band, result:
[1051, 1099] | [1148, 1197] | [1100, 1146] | -3.5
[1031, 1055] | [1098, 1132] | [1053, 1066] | 0.0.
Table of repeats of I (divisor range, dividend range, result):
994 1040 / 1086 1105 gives 0.93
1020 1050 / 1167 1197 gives 0.62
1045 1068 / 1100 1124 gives 0.92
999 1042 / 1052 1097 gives 0.97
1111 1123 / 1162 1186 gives 0.69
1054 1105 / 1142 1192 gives 0.79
